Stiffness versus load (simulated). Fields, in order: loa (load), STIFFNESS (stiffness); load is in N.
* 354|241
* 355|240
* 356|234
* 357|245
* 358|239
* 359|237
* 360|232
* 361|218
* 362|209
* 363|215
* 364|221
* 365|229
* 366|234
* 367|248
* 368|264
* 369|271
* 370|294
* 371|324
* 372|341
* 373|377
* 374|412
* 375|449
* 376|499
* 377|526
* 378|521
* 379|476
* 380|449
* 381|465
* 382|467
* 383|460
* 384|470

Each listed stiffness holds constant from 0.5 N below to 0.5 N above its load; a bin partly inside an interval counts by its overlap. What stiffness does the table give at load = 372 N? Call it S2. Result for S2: 341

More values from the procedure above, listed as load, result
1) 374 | 412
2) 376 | 499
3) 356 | 234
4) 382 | 467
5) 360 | 232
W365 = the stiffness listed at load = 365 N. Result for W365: 229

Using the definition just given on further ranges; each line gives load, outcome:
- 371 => 324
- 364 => 221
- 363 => 215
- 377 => 526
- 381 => 465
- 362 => 209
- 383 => 460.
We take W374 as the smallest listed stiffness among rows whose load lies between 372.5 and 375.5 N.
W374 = 377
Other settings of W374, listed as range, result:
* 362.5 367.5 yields 215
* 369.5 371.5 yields 294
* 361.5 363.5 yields 209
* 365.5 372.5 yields 234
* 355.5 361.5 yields 218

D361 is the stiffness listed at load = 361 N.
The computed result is 218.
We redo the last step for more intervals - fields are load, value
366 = 234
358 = 239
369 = 271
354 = 241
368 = 264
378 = 521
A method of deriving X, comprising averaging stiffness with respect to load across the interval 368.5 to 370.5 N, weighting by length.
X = 282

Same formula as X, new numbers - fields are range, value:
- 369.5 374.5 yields 350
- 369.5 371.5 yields 309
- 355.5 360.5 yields 237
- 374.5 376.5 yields 474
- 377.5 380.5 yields 482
